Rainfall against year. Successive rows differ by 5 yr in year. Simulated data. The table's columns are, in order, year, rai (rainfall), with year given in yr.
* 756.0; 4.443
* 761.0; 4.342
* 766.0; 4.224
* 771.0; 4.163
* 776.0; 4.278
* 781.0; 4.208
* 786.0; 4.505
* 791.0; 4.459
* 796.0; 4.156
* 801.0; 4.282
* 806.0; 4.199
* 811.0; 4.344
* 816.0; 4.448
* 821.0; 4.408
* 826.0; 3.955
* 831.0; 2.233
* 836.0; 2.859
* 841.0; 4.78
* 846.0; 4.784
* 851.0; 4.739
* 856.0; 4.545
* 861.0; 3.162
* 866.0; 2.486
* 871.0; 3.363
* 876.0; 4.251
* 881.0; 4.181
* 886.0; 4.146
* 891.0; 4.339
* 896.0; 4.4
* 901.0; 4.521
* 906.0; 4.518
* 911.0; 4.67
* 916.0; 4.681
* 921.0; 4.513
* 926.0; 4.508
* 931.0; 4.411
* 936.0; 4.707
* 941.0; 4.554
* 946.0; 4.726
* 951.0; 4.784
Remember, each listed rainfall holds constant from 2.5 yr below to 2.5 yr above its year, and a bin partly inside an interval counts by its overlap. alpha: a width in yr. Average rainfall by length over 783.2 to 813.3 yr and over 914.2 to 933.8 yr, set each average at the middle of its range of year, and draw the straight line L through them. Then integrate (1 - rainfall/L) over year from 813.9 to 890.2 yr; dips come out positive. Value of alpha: 8.87 yr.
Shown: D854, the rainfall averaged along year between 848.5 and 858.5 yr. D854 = 4.64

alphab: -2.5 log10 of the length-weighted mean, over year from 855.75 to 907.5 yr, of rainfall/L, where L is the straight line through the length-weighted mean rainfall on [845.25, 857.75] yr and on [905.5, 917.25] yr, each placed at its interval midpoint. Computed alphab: 0.18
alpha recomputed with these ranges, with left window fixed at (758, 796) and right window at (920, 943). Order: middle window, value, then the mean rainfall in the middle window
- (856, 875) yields 4.85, 3.3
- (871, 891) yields 1.59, 4.11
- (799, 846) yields 4.14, 3.99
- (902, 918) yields -0.37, 4.61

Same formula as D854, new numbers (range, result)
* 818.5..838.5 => 3.36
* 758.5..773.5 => 4.24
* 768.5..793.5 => 4.32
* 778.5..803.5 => 4.32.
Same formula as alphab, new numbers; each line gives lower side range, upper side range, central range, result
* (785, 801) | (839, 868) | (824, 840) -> 0.31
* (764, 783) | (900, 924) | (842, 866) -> 0.07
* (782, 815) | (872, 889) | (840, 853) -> -0.14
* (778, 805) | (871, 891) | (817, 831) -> 0.10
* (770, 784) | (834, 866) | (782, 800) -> -0.04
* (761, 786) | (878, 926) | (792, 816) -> 0.01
